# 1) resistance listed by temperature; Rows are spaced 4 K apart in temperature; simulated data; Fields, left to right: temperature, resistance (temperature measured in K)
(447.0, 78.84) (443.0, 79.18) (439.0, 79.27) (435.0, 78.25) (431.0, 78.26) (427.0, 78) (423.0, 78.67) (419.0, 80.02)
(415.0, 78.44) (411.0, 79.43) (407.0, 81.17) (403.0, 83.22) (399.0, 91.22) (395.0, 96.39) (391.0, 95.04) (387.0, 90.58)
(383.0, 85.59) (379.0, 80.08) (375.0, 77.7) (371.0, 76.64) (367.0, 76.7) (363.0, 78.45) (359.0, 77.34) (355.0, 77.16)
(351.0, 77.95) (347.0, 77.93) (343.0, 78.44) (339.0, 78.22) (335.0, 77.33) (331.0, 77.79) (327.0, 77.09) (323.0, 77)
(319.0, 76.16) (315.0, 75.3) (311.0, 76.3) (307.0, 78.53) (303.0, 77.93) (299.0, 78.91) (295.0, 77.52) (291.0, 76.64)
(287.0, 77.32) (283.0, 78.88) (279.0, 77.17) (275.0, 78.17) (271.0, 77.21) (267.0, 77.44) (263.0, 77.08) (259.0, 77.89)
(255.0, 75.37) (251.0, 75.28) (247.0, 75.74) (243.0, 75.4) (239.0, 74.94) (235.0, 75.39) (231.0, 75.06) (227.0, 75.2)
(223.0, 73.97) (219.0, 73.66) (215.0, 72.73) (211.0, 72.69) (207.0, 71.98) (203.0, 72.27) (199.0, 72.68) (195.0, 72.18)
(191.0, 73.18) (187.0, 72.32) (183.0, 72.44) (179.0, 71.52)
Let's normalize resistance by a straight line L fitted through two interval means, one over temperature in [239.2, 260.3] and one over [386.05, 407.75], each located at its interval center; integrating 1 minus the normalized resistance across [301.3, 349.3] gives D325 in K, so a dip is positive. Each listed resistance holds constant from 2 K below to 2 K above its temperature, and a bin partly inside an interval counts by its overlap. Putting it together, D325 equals 3.3 K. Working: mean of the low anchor 75.8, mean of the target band 77.3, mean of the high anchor 90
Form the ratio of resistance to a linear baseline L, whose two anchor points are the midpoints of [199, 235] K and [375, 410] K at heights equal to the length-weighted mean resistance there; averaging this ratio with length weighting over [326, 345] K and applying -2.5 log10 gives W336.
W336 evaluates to 0.066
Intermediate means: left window 73.5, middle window 77.8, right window 87.1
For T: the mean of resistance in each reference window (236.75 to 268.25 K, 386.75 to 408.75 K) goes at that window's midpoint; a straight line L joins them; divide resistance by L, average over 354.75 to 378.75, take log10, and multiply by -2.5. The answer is 0.12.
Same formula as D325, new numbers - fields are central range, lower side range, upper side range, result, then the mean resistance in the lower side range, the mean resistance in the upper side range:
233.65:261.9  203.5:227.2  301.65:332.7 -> -0.5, 73.2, 77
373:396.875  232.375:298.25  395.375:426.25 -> -1.8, 76.7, 82.4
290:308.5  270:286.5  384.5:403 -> 0.6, 77.8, 92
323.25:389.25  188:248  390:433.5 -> 1.2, 73.7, 83.3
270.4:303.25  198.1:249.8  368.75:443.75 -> -0.3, 74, 82.5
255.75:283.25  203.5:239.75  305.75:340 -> -0.8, 73.9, 77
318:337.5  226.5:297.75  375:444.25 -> 0.6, 76.6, 83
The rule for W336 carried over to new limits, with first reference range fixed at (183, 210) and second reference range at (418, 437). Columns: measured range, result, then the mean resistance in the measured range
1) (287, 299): -0.03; 77.4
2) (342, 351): -0.02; 78.1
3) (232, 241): -0.02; 75.2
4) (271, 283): -0.05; 77.8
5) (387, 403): -0.19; 92.4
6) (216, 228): -0.01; 74.1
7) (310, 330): -0.01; 76.4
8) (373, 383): -0.04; 80.2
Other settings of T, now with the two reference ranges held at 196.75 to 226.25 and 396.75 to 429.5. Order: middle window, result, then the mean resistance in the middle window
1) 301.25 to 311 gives -0.01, 77.8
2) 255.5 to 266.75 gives -0.03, 77.2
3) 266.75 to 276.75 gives -0.03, 77.6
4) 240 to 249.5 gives -0.02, 75.5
